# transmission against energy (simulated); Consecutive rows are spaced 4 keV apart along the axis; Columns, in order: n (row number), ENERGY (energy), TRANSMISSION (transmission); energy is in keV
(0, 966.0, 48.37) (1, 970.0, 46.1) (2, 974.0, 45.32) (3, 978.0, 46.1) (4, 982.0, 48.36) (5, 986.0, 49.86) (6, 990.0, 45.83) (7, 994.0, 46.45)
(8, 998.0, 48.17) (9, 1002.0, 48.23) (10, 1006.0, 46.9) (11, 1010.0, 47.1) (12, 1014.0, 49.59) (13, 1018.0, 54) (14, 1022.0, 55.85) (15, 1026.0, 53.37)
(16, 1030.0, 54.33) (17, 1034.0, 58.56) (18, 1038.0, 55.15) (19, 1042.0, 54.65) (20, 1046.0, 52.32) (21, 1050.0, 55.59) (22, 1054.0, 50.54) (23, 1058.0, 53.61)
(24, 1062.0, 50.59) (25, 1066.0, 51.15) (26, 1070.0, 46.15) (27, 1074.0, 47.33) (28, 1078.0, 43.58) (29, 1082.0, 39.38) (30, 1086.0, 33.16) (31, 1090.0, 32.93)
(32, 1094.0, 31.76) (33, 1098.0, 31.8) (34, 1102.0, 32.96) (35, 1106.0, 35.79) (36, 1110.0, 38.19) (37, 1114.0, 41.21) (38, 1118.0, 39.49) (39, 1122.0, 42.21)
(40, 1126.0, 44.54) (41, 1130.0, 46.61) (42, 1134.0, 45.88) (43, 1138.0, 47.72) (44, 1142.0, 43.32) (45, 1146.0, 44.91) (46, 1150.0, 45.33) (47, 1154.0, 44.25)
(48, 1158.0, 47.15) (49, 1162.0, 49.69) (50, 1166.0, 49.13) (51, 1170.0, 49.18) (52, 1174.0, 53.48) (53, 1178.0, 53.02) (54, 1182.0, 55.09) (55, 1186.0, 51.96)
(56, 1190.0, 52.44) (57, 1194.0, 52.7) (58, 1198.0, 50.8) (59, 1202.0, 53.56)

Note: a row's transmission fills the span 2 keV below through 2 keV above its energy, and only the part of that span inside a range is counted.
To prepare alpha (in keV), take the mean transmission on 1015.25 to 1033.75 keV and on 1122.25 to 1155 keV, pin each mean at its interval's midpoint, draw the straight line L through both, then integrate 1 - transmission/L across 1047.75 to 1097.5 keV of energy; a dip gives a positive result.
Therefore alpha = 6.37 keV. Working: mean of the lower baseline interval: 54.6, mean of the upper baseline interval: 45.2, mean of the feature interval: 44.3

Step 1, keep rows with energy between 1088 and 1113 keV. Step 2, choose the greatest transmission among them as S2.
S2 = 38.19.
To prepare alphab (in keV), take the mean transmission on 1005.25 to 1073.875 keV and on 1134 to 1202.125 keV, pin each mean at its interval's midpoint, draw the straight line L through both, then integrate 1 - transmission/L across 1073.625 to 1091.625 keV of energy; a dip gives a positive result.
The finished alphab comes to 4.4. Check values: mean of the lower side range 52.3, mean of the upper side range 49.4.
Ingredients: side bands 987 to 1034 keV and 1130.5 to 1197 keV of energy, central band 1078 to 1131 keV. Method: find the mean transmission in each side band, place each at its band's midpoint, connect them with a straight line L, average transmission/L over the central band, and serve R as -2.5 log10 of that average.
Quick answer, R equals 0.30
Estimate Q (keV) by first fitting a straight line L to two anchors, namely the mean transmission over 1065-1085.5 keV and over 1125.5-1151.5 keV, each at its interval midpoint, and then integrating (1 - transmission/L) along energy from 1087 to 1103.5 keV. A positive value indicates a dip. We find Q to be 4.55 keV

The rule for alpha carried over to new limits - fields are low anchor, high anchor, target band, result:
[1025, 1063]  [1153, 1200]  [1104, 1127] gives 5.4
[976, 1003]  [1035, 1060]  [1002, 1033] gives -0.6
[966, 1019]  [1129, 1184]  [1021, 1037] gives -2.5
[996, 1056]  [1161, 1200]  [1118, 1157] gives 5.4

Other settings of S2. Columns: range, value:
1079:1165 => 49.69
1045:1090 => 55.59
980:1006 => 49.86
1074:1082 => 47.33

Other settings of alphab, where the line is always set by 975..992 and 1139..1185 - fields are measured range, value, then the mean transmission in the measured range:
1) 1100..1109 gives 2.51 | 34.8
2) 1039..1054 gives -1.86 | 53.8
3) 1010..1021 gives -0.85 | 51.3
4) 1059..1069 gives -0.56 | 50.7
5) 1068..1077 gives 0.31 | 46.4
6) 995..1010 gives -0.02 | 47.6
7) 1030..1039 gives -1.64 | 56.5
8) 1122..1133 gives 0.78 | 45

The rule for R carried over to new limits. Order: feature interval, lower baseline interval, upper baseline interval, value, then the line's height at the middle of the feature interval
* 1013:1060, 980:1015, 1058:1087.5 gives -0.16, 46.5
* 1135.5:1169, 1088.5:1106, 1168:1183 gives 0.00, 46.7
